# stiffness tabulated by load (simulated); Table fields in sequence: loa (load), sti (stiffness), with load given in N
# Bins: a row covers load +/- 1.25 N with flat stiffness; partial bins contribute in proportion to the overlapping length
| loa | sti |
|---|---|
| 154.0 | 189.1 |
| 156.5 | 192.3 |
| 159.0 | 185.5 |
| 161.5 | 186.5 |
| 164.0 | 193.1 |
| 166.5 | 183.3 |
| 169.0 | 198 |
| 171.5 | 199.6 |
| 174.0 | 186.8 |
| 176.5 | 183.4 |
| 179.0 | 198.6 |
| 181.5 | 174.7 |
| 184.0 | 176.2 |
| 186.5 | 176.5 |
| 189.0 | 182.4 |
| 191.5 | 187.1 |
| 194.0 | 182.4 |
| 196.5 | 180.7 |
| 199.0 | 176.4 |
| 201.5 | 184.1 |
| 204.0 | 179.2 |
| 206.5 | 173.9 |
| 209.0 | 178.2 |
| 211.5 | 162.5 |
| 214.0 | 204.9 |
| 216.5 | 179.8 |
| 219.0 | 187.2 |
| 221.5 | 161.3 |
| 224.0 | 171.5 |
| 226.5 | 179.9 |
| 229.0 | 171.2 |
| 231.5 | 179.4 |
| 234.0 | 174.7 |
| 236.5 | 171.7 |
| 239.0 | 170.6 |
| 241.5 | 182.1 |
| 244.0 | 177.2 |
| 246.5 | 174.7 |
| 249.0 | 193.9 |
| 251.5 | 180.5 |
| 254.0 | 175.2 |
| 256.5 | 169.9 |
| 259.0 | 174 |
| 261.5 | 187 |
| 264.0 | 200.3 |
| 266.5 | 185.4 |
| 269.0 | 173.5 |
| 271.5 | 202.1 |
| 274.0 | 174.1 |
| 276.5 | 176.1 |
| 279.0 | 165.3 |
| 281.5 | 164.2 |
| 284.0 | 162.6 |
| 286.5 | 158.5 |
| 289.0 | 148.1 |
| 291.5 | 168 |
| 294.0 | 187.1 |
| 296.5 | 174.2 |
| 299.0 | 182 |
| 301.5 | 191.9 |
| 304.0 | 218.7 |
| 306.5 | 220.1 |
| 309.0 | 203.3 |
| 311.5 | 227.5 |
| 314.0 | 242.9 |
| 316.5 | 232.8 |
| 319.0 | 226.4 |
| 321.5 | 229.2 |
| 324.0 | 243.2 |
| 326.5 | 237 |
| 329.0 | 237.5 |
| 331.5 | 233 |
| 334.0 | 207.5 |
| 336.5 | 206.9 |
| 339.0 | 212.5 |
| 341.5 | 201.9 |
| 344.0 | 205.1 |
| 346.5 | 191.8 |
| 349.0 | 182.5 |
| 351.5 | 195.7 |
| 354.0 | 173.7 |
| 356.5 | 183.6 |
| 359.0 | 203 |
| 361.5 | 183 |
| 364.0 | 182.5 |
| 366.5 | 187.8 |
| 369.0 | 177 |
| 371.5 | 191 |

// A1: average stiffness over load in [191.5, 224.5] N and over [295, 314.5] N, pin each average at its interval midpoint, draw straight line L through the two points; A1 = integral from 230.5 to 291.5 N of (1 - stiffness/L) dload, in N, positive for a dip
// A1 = 5.6 N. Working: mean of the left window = 179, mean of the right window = 206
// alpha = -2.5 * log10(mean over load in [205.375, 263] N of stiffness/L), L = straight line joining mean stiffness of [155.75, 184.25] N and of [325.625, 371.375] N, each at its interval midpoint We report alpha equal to 0.09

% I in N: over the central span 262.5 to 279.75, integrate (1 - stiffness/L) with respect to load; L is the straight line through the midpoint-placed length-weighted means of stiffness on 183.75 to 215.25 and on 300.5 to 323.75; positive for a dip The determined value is 2.0 N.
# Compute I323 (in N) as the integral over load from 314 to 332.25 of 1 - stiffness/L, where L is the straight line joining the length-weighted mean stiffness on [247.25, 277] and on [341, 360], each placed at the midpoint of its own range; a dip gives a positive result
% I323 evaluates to -4.44 N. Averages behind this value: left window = 183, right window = 192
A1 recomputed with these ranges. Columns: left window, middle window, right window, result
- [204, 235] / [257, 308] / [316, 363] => 3.53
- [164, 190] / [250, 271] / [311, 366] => 1.81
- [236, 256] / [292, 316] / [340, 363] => -2.53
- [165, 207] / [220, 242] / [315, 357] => 2.18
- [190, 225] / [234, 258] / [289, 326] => 1.71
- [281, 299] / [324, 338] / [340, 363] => -3.26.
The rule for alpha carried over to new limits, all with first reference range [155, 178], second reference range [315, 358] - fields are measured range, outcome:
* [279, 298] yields 0.231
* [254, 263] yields 0.140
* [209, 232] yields 0.113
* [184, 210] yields 0.081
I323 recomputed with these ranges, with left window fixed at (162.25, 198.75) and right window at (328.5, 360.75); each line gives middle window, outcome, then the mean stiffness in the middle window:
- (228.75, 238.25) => 0.8 N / 174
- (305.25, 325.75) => -3.1 N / 228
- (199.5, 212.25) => 0.8 N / 176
